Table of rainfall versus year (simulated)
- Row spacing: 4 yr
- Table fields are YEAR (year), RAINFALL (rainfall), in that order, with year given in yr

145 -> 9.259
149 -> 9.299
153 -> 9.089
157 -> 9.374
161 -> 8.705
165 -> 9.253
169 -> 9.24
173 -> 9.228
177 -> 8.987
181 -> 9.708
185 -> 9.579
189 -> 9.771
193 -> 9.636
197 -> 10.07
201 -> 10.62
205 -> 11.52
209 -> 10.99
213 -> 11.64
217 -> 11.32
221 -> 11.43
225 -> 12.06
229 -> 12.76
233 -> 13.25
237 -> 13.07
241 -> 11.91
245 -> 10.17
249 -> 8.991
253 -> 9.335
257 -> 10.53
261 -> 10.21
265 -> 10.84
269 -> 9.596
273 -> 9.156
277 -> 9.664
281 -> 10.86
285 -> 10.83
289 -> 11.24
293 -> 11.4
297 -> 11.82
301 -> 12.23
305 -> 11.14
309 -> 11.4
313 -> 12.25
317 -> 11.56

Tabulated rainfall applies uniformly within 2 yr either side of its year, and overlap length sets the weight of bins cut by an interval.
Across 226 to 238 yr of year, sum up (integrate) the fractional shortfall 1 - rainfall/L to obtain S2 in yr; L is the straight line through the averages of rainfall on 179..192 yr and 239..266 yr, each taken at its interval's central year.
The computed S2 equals -3.4 yr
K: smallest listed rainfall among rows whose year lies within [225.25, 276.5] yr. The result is 8.991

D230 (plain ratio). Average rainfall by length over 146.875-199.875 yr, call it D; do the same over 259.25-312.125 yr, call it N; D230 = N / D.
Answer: 1.2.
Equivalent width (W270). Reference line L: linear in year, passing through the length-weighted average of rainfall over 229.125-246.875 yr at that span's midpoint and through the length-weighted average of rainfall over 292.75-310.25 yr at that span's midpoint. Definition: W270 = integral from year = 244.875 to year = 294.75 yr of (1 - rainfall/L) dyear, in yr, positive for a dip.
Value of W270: 7.1 yr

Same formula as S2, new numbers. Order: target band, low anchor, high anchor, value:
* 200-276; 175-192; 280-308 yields -4.44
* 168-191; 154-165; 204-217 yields 1.26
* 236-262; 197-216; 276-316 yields 1.57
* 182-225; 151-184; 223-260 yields -1.91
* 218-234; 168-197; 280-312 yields -3.16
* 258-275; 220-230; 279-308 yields 2.43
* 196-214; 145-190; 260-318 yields -2.17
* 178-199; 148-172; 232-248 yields 0.81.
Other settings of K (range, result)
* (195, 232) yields 10.07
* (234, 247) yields 10.17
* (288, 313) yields 11.14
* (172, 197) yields 8.987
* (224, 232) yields 12.06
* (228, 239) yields 12.76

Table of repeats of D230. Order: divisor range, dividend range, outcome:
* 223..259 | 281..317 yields 1.01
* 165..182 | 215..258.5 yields 1.23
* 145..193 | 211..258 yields 1.22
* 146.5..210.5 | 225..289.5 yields 1.12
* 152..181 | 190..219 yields 1.18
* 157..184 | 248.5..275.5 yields 1.07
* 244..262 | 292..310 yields 1.18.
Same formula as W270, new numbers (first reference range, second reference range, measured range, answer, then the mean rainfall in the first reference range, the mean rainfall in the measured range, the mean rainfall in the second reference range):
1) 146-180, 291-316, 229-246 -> -2.90 yr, 9.17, 12.3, 11.7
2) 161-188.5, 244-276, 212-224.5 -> -2.53 yr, 9.31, 11.5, 9.84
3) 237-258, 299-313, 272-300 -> 1.12 yr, 10.4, 10.8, 11.7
